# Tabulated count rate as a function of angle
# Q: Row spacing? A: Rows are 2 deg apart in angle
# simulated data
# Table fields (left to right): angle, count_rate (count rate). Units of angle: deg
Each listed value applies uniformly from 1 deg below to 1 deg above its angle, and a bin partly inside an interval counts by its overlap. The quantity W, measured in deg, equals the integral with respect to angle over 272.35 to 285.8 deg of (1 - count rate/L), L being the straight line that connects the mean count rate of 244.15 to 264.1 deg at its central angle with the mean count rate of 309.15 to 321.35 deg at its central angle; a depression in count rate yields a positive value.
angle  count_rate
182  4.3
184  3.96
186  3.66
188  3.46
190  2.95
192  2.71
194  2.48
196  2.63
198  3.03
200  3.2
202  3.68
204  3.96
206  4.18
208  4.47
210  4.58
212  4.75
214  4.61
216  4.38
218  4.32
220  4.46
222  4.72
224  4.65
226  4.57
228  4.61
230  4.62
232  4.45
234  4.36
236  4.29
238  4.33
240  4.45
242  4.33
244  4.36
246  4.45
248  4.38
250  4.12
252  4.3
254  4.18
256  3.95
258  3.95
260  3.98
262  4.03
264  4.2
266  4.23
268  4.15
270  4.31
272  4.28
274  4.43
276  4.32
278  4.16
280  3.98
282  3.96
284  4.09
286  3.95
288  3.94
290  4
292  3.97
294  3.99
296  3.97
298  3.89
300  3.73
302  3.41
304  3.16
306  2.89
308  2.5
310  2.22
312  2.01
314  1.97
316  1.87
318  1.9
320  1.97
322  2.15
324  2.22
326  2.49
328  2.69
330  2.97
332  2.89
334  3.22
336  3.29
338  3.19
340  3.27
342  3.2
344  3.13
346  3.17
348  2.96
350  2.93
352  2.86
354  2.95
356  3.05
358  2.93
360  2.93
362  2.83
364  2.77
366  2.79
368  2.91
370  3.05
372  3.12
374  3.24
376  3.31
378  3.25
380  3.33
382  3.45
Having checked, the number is -3.6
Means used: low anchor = 4.16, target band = 4.15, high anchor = 1.99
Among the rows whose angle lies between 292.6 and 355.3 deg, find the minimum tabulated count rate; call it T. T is 1.87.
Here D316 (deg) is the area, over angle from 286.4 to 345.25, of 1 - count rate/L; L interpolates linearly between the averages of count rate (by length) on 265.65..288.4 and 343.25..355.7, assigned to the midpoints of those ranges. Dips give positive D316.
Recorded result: 9.3 deg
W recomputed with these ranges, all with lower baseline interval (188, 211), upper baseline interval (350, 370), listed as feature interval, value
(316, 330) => 3.5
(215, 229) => -4.8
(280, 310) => -4.9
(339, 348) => -0.6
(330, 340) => -0.5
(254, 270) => -4.3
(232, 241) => -2.8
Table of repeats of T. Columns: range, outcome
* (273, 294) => 3.94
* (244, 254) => 4.12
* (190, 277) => 2.48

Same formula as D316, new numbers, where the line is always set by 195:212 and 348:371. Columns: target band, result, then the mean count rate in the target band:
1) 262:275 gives -3.2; 4.25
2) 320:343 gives 1.7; 2.83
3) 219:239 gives -4.8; 4.51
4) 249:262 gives -2.2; 4.08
